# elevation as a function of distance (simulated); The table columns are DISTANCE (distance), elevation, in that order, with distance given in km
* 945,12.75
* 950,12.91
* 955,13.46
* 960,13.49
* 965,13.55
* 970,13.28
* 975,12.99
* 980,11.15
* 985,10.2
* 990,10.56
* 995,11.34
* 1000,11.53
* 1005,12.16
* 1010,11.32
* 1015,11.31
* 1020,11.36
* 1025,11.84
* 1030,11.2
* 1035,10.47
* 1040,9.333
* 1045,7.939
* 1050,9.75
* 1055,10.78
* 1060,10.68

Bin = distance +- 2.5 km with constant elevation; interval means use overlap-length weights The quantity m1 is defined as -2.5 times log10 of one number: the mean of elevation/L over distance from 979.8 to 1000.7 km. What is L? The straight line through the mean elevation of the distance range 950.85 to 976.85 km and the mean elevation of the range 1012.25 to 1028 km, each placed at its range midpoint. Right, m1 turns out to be 0.15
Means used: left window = 13.3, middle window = 10.9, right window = 11.5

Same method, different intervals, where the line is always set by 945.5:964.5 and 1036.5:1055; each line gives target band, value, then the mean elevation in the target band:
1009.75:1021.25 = -0.07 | 11.3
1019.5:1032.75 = -0.13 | 11.5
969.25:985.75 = 0.03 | 11.9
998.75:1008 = -0.07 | 11.9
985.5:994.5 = 0.10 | 10.7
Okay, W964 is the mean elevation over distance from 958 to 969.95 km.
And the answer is 13.5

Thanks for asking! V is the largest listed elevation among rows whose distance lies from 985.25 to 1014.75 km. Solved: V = 12.16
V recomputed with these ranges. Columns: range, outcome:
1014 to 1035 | 11.84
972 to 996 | 12.99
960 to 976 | 13.55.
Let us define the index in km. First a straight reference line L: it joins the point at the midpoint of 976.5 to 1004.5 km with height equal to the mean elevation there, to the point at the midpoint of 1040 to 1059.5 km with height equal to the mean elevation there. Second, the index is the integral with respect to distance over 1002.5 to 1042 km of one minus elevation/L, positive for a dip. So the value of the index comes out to -3.2 km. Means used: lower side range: 11.1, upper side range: 9.59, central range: 11.1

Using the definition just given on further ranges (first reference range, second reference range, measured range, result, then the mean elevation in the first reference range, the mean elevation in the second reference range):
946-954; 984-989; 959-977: -2.6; 13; 10.3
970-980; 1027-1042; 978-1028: 1.1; 12.6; 10.4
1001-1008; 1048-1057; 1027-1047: 1.9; 12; 10.3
